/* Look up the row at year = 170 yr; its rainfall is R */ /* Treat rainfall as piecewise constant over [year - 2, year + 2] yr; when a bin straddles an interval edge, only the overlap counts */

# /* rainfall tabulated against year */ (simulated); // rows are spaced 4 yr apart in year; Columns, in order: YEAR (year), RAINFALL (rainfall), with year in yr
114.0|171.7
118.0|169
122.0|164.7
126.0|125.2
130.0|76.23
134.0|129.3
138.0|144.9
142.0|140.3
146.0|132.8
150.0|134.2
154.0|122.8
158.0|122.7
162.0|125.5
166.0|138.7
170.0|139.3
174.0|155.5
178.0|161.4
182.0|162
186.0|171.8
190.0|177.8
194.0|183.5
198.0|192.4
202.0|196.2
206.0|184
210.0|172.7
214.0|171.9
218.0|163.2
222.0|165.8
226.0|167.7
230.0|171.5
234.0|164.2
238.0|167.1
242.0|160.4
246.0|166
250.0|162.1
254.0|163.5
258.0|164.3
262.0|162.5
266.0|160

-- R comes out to 139.3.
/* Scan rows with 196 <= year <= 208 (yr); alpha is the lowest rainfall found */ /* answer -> 184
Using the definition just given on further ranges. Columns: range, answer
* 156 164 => 122.7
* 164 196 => 138.7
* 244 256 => 162.1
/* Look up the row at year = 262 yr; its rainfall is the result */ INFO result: 162.5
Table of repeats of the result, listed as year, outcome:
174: 155.5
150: 134.2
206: 184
